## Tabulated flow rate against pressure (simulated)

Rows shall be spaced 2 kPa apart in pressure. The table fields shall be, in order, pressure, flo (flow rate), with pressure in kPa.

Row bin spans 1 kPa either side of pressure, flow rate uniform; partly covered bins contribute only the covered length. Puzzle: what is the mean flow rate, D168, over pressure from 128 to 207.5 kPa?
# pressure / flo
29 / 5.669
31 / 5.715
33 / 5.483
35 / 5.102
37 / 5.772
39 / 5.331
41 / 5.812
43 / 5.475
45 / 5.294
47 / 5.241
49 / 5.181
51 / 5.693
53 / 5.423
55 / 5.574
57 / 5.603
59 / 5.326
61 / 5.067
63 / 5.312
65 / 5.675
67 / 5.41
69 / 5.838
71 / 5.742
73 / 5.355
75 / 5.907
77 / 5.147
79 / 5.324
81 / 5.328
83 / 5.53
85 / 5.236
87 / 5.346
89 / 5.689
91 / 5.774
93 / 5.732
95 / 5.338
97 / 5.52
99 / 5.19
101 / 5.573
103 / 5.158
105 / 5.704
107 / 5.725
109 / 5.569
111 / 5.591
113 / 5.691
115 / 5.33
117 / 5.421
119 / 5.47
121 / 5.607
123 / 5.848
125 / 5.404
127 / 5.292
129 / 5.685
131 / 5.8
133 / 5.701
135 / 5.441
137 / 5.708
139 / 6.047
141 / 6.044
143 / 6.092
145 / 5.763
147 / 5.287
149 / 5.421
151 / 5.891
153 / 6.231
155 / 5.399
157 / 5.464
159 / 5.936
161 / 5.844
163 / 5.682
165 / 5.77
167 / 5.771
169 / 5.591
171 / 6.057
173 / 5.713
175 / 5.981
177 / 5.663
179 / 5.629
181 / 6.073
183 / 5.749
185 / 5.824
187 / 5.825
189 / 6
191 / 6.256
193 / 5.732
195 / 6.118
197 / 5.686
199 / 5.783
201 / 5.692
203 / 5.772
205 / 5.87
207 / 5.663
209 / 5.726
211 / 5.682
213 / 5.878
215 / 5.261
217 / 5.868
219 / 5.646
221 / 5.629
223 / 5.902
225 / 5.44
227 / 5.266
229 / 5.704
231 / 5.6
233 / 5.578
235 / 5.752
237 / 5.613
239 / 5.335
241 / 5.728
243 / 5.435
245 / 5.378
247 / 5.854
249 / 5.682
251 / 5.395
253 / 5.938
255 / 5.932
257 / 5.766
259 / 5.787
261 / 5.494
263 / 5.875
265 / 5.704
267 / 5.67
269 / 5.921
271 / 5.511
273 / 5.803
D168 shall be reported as 5.79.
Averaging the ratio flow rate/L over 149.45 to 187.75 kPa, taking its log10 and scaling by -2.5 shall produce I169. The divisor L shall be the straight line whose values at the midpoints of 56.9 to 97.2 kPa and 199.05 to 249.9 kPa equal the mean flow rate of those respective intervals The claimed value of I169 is -0.040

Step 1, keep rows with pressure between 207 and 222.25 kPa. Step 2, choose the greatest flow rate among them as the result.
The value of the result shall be 5.878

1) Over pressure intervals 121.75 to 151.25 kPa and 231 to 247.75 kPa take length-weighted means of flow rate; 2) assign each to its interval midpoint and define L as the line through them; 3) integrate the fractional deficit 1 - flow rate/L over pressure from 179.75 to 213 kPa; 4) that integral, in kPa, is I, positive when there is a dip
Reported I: -1.3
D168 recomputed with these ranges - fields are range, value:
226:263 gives 5.63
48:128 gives 5.49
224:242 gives 5.56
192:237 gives 5.69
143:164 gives 5.71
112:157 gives 5.66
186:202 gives 5.89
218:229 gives 5.59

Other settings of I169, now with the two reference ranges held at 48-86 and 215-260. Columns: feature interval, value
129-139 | -0.03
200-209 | -0.03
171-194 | -0.05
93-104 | 0.02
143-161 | -0.03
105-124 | -0.02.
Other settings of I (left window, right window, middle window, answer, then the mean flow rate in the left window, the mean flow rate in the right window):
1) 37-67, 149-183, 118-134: 0.17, 5.44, 5.78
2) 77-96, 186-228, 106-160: -0.87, 5.46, 5.75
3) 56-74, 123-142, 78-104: 0.56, 5.48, 5.69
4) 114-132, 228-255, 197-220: -0.45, 5.54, 5.63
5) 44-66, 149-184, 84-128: 0.50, 5.4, 5.78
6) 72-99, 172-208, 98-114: 0.04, 5.47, 5.83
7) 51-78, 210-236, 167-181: -0.51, 5.5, 5.63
